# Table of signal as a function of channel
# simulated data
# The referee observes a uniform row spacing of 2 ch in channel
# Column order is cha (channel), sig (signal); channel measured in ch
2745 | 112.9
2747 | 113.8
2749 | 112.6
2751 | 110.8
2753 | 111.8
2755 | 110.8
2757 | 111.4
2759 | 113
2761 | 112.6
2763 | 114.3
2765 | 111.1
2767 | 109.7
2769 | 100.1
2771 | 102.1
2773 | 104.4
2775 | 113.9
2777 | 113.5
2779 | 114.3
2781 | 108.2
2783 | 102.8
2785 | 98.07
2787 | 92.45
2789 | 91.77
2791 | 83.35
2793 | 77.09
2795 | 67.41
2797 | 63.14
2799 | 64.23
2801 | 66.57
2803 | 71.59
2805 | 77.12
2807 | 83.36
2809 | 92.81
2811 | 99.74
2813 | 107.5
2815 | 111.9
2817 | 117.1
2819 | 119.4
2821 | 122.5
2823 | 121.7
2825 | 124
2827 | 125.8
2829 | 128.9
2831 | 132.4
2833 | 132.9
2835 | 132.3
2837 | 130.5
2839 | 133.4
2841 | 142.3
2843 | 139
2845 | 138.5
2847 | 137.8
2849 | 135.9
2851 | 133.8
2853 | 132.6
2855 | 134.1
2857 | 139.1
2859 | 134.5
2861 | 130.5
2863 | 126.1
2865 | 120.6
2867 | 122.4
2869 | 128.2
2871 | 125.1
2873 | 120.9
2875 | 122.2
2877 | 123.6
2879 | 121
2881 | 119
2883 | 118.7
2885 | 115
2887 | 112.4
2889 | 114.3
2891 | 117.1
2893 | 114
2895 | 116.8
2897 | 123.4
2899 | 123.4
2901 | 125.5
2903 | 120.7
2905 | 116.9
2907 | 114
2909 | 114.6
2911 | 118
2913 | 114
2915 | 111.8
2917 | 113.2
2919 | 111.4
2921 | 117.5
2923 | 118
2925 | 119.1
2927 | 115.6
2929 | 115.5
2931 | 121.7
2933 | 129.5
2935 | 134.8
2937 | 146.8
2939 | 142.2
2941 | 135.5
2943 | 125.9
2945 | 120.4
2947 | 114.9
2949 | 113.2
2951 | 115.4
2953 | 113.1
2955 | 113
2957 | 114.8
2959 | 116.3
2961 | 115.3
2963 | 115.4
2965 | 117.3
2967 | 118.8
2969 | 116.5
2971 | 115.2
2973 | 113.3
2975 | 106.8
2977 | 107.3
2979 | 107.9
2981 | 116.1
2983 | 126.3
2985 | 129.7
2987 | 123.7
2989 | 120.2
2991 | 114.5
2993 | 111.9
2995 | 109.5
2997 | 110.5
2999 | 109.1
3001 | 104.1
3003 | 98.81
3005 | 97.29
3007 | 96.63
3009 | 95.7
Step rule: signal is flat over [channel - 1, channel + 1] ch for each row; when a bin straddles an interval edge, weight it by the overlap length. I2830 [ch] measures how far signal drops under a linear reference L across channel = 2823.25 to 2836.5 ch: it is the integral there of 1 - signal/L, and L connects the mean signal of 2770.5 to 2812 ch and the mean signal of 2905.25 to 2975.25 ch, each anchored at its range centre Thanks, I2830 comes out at -4.31 ch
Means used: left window 89.8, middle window 129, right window 119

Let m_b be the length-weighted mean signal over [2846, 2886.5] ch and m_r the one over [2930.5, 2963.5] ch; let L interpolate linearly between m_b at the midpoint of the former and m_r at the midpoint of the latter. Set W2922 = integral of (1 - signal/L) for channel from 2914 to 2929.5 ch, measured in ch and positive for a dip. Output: 1.1 ch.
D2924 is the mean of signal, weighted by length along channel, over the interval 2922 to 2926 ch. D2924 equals 119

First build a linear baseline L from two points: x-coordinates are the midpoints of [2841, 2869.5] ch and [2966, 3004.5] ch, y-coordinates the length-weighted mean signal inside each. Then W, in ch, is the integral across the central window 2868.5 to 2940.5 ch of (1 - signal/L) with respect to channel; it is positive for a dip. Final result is 2.78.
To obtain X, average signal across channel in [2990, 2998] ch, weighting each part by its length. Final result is 112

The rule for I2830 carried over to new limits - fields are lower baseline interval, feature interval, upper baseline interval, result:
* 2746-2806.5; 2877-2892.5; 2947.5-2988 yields -1.3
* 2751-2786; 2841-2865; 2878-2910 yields -4.1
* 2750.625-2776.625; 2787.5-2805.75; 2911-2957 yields 6.2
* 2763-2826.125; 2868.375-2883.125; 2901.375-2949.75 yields -1.3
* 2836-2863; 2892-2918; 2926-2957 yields 2.2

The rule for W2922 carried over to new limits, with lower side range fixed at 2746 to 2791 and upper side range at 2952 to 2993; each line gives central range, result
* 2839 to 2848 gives -2.30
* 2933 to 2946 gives -2.19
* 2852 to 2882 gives -4.08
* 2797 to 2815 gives 4.23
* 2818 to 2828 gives -1.19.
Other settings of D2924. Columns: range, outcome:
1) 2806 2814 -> 95.9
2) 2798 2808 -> 72.6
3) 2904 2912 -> 116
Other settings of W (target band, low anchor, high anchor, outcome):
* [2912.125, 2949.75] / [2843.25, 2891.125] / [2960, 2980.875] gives -1.24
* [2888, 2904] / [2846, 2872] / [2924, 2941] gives 1.27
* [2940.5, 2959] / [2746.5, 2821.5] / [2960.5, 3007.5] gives -1.24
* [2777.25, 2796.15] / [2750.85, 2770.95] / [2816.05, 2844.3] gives 3.79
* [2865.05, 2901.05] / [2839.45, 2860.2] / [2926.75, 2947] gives 3.64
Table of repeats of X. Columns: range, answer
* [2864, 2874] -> 123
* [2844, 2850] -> 137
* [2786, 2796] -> 82.4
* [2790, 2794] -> 80.2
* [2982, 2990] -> 125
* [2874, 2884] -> 121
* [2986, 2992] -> 119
